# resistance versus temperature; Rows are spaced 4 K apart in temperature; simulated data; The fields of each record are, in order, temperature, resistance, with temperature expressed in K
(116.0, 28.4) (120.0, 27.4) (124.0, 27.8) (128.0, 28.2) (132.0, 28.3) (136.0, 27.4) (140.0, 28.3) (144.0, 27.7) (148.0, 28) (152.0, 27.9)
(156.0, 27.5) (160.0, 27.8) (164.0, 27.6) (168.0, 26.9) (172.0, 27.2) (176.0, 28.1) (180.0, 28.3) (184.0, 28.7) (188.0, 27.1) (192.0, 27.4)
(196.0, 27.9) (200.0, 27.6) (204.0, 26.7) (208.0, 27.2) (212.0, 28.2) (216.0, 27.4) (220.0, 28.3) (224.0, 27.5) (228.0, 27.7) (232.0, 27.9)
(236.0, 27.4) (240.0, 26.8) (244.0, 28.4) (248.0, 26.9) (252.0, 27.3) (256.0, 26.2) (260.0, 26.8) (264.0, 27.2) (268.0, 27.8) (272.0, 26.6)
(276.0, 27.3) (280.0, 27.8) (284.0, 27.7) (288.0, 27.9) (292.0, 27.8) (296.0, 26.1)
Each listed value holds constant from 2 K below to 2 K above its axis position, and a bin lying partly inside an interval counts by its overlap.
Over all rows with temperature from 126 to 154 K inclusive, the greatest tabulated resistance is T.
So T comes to 28.3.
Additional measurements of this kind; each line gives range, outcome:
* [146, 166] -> 28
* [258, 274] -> 27.8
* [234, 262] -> 28.4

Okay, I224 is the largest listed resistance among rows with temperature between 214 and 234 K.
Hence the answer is 28.3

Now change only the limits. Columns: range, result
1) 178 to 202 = 28.7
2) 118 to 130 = 28.2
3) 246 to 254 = 27.3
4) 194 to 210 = 27.9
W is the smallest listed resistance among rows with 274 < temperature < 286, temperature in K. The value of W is 27.3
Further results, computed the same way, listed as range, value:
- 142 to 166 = 27.5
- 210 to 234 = 27.4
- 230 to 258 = 26.2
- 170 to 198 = 27.1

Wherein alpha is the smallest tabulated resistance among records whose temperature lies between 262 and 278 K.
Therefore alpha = 26.6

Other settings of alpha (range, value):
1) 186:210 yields 26.7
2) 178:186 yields 28.3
